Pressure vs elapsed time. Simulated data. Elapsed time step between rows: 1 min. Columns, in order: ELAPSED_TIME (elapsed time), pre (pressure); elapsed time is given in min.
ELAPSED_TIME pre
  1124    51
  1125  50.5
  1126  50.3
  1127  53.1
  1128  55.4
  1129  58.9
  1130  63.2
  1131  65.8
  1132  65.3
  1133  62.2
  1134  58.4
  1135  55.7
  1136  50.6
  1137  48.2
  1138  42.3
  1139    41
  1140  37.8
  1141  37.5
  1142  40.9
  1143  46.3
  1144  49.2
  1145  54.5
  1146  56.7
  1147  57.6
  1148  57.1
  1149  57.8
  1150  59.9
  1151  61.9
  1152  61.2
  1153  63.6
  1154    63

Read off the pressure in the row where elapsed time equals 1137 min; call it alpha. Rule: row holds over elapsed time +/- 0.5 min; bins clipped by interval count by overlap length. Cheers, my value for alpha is 48.2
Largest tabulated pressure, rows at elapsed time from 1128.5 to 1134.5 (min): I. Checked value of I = 65.8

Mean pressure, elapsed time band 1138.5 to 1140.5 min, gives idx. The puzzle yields 39.4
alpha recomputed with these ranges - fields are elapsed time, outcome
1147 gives 57.6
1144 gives 49.2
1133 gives 62.2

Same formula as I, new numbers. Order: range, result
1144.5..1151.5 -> 61.9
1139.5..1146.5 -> 56.7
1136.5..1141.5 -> 48.2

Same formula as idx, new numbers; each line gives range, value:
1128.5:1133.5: 63.1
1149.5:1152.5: 61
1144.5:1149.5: 56.7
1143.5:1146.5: 53.5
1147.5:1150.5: 58.3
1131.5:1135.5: 60.4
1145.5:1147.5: 57.2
